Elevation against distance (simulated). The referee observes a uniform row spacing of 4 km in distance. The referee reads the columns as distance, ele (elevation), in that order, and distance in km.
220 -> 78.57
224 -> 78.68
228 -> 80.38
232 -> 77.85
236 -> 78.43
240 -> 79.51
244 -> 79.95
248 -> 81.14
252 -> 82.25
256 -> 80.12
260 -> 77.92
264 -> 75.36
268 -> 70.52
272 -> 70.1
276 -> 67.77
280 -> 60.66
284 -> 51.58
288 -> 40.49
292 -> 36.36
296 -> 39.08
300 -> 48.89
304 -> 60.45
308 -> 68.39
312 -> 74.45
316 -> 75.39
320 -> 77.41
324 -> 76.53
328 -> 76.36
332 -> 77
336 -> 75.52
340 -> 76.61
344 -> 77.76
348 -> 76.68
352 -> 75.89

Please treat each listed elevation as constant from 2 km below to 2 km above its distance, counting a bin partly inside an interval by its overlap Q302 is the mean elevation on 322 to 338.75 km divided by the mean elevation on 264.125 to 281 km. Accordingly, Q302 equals 1.1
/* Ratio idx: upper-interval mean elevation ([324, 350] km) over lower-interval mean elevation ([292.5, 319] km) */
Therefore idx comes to 1.27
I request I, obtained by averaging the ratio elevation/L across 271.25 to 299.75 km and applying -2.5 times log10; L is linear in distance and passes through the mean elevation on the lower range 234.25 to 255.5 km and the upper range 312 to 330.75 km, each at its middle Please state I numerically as 0.458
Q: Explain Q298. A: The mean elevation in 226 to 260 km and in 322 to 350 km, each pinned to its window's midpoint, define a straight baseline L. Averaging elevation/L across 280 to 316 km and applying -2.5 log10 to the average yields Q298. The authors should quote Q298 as 0.39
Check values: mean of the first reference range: 79.8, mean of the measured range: 54.2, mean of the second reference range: 76.6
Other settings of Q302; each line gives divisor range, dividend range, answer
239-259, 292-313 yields 0.69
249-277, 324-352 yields 1.02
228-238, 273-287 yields 0.75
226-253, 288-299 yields 0.49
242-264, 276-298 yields 0.60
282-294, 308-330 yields 1.76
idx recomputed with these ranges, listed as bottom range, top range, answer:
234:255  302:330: 0.91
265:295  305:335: 1.31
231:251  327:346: 0.96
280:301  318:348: 1.72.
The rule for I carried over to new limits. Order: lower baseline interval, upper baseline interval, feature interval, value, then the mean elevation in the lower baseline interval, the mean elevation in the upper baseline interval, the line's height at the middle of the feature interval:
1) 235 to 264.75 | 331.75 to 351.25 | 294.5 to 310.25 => 0.38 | 79.5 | 76.6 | 77.9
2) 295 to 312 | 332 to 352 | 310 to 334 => -0.15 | 57.5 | 76.6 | 66.7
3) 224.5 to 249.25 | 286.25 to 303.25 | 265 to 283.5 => -0.19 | 79.4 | 42.6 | 55.7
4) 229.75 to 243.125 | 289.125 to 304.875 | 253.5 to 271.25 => -0.18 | 78.7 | 44.9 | 64.2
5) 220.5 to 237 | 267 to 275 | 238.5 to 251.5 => -0.07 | 78.8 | 70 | 75.4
